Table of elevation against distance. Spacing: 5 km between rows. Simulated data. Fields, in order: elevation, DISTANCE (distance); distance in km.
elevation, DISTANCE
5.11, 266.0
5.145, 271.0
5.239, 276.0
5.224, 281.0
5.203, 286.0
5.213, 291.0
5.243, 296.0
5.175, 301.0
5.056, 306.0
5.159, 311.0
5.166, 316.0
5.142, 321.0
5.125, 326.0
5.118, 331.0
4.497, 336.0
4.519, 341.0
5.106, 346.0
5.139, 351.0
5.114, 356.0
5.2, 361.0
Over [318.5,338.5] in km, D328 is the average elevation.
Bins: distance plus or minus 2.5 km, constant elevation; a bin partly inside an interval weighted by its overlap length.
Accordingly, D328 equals 4.97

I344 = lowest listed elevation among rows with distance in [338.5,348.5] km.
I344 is 4.519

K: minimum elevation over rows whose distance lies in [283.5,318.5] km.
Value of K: 5.056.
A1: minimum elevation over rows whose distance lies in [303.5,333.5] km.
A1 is 5.056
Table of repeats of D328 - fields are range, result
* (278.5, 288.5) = 5.21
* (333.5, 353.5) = 4.82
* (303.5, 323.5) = 5.13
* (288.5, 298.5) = 5.23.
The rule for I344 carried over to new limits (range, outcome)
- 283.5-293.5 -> 5.203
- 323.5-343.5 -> 4.497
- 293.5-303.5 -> 5.175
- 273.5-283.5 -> 5.224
